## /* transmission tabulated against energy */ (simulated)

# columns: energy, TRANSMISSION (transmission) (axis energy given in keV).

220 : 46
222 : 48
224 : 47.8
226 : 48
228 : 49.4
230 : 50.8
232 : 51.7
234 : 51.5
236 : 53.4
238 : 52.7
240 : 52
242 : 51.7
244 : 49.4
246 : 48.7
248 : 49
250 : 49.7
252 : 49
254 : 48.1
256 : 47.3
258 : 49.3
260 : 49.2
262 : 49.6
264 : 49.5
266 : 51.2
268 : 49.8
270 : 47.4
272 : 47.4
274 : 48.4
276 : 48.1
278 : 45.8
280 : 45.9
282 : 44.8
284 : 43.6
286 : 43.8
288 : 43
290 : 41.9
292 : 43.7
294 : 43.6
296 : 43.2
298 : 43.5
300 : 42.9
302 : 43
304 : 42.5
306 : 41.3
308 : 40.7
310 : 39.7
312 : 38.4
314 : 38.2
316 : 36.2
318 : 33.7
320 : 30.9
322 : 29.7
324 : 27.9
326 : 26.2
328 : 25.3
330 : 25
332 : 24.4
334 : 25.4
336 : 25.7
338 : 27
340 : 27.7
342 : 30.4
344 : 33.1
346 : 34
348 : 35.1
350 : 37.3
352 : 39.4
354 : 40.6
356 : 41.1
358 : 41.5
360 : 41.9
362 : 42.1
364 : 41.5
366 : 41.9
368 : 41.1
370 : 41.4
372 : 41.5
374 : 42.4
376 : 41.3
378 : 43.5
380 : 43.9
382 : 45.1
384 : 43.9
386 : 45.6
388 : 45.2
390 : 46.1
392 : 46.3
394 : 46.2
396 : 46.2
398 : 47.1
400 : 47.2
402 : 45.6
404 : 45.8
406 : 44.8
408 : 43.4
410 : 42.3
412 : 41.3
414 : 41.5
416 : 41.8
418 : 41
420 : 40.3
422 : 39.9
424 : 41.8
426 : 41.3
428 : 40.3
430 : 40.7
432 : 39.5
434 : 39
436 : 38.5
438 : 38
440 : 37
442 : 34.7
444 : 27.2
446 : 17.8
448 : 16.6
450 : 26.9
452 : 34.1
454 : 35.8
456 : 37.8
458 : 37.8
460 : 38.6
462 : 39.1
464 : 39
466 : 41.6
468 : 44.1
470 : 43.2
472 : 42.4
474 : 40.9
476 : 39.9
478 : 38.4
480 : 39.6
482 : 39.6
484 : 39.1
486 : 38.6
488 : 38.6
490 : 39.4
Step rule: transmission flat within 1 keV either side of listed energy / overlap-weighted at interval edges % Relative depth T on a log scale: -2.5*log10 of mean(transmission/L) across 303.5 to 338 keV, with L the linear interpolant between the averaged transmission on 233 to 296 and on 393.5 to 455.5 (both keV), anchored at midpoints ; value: 0.36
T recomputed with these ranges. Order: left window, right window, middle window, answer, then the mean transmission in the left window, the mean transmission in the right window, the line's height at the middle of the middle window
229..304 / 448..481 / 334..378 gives 0.156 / 47.6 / 38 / 43.3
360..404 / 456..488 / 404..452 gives 0.130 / 44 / 40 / 42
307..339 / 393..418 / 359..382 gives -0.096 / 30.9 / 44.3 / 38.6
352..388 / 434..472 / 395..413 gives -0.140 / 42.4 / 35.2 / 39.4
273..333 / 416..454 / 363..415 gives -0.198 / 38.8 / 35.4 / 36.6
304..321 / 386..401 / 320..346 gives 0.395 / 37.7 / 46.3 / 39.9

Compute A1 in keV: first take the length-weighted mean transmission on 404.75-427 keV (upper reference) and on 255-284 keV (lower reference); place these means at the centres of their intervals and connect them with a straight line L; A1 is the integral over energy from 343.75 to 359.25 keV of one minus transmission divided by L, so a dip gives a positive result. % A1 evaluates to 2.2 keV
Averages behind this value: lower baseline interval 48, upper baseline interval 41.8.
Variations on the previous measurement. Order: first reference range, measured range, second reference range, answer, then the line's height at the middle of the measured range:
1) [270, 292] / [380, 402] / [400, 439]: -1.8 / 42.3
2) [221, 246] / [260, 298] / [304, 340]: -5.0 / 40.8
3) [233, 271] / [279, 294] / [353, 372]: 1.1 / 47.3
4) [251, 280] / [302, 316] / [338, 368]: 1.0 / 43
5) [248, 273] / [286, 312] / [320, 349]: -2.8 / 38.3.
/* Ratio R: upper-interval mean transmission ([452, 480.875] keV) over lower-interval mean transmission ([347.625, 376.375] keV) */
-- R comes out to 0.97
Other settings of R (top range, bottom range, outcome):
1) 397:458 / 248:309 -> 0.83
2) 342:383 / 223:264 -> 0.81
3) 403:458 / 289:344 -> 1.08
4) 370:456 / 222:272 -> 0.81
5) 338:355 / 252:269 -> 0.70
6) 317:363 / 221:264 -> 0.65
